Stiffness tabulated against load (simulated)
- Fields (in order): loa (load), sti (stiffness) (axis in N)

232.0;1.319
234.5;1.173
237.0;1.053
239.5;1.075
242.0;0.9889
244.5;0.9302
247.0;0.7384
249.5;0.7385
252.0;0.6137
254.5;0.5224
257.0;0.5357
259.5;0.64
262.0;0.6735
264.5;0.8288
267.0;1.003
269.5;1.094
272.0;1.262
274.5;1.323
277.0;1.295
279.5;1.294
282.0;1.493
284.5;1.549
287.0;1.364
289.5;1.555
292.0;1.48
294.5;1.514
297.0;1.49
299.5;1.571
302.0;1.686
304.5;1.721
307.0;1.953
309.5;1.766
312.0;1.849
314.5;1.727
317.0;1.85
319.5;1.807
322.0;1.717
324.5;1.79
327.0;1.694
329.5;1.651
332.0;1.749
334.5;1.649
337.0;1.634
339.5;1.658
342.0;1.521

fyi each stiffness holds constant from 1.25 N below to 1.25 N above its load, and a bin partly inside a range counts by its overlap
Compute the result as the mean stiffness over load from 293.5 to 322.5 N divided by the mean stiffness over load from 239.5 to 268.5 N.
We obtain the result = 2.3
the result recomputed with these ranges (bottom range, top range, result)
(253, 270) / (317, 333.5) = 2.35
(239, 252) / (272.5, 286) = 1.61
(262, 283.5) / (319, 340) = 1.45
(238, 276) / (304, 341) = 2.01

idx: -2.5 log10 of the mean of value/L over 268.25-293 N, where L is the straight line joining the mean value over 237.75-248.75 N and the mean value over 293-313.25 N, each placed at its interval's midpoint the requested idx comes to 0.03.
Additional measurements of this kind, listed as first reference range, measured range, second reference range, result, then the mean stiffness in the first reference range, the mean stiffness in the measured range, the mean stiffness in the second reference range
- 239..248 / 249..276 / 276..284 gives 0.36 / 0.927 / 0.847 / 1.38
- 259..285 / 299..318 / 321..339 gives -0.19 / 1.13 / 1.77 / 1.7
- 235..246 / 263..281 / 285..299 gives 0.14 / 1.02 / 1.16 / 1.49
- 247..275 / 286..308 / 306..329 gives -0.11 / 0.822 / 1.59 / 1.79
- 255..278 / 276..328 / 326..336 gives -0.21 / 0.944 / 1.63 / 1.68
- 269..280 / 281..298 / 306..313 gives 0.01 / 1.26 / 1.49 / 1.85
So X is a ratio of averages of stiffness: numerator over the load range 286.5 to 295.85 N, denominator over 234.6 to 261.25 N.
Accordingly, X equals 1.9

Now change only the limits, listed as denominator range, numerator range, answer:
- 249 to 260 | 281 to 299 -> 2.50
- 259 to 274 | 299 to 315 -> 1.85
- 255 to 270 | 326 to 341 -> 2.18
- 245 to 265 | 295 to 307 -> 2.47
